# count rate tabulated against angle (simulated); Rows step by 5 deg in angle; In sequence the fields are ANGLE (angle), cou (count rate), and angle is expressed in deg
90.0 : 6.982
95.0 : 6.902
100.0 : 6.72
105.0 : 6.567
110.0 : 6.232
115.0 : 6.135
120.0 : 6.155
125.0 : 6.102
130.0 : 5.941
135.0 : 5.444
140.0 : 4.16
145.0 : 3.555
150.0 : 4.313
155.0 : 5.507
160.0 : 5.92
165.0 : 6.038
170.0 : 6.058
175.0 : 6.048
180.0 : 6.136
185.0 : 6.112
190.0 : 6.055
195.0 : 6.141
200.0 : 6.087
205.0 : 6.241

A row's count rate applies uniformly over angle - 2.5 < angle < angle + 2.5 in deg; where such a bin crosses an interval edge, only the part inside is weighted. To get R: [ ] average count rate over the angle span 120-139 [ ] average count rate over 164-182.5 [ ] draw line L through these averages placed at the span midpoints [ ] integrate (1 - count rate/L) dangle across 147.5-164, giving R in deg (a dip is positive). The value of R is 1.7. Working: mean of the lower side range 5.74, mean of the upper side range 6.07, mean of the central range 5.32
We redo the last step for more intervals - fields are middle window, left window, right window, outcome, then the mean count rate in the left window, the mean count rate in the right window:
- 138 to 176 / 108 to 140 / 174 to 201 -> 5.1 deg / 5.85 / 6.1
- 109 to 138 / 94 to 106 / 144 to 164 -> 0.1 deg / 6.73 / 5.01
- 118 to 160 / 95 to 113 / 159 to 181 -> 7.4 deg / 6.55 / 6.04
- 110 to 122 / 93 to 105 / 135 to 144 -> -0.8 deg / 6.76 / 4.42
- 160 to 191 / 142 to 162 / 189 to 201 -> -3.2 deg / 4.78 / 6.1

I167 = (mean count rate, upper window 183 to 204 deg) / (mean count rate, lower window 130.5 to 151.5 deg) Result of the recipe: 1.4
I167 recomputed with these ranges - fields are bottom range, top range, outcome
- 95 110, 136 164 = 0.73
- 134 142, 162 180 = 1.28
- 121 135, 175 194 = 1.03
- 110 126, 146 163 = 0.83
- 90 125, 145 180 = 0.86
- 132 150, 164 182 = 1.37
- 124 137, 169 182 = 1.05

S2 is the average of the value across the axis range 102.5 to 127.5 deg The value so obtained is 6.24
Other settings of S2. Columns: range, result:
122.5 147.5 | 5.04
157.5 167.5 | 5.98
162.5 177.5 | 6.05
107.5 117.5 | 6.18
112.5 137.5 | 5.96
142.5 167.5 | 5.07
